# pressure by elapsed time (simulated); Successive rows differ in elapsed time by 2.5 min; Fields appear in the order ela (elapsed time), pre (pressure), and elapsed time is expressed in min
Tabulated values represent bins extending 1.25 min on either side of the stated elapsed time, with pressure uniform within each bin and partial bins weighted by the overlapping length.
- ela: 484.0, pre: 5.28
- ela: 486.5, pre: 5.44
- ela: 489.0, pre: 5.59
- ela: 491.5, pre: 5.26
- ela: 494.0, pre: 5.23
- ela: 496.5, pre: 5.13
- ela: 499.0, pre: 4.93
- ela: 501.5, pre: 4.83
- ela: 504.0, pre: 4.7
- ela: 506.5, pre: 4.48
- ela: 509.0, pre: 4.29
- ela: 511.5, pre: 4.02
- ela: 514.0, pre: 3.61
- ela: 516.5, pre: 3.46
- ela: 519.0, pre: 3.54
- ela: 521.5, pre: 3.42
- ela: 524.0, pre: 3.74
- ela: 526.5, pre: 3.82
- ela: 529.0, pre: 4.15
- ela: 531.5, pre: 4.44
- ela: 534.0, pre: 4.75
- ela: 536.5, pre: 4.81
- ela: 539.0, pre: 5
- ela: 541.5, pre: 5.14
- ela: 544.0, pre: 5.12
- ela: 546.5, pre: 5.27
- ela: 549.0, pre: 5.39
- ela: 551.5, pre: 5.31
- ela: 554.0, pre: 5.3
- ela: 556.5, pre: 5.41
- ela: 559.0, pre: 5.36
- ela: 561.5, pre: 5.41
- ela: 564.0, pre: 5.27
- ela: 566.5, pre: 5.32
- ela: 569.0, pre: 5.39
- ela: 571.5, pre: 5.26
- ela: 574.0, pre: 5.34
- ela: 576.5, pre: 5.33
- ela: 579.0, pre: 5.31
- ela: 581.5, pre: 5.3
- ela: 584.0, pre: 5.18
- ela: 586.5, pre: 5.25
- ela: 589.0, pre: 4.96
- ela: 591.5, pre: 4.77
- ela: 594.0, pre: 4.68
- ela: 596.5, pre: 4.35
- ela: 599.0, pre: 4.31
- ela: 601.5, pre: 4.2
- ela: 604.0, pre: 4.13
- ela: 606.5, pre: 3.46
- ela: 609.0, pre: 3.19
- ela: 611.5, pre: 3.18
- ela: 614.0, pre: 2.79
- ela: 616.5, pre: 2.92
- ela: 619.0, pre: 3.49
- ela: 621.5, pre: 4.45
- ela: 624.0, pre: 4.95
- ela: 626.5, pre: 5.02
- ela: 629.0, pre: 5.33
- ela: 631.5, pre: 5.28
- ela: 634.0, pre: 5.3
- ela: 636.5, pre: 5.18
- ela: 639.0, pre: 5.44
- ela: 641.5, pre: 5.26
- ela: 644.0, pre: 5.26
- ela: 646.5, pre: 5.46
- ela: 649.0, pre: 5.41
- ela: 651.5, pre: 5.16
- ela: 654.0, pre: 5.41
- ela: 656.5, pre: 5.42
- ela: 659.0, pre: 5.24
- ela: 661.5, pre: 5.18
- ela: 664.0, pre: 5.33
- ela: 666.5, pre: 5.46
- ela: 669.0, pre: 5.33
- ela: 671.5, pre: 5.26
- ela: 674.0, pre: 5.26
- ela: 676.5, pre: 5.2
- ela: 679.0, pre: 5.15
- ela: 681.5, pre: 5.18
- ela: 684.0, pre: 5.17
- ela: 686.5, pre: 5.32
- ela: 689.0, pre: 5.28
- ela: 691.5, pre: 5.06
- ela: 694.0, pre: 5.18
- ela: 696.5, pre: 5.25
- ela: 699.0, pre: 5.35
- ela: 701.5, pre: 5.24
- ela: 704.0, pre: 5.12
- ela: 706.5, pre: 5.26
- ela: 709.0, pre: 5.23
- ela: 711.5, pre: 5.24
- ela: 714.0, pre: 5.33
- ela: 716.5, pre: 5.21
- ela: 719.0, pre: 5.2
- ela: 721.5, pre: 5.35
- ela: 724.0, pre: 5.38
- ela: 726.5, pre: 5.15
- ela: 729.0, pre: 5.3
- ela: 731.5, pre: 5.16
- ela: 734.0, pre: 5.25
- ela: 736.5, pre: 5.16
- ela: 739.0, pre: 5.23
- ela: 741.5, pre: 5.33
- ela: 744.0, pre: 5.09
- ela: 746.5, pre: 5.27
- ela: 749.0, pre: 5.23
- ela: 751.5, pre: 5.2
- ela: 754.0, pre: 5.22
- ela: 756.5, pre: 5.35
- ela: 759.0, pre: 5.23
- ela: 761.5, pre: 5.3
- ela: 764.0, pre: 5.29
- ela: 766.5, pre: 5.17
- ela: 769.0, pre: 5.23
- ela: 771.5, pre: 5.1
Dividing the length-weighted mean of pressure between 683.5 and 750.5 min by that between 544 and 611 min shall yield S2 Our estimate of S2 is 1.06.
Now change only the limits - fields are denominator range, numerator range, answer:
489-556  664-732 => 1.14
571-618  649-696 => 1.20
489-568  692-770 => 1.11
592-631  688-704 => 1.28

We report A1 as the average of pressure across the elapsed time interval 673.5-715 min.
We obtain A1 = 5.22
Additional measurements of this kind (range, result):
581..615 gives 4.26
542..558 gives 5.29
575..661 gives 4.72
